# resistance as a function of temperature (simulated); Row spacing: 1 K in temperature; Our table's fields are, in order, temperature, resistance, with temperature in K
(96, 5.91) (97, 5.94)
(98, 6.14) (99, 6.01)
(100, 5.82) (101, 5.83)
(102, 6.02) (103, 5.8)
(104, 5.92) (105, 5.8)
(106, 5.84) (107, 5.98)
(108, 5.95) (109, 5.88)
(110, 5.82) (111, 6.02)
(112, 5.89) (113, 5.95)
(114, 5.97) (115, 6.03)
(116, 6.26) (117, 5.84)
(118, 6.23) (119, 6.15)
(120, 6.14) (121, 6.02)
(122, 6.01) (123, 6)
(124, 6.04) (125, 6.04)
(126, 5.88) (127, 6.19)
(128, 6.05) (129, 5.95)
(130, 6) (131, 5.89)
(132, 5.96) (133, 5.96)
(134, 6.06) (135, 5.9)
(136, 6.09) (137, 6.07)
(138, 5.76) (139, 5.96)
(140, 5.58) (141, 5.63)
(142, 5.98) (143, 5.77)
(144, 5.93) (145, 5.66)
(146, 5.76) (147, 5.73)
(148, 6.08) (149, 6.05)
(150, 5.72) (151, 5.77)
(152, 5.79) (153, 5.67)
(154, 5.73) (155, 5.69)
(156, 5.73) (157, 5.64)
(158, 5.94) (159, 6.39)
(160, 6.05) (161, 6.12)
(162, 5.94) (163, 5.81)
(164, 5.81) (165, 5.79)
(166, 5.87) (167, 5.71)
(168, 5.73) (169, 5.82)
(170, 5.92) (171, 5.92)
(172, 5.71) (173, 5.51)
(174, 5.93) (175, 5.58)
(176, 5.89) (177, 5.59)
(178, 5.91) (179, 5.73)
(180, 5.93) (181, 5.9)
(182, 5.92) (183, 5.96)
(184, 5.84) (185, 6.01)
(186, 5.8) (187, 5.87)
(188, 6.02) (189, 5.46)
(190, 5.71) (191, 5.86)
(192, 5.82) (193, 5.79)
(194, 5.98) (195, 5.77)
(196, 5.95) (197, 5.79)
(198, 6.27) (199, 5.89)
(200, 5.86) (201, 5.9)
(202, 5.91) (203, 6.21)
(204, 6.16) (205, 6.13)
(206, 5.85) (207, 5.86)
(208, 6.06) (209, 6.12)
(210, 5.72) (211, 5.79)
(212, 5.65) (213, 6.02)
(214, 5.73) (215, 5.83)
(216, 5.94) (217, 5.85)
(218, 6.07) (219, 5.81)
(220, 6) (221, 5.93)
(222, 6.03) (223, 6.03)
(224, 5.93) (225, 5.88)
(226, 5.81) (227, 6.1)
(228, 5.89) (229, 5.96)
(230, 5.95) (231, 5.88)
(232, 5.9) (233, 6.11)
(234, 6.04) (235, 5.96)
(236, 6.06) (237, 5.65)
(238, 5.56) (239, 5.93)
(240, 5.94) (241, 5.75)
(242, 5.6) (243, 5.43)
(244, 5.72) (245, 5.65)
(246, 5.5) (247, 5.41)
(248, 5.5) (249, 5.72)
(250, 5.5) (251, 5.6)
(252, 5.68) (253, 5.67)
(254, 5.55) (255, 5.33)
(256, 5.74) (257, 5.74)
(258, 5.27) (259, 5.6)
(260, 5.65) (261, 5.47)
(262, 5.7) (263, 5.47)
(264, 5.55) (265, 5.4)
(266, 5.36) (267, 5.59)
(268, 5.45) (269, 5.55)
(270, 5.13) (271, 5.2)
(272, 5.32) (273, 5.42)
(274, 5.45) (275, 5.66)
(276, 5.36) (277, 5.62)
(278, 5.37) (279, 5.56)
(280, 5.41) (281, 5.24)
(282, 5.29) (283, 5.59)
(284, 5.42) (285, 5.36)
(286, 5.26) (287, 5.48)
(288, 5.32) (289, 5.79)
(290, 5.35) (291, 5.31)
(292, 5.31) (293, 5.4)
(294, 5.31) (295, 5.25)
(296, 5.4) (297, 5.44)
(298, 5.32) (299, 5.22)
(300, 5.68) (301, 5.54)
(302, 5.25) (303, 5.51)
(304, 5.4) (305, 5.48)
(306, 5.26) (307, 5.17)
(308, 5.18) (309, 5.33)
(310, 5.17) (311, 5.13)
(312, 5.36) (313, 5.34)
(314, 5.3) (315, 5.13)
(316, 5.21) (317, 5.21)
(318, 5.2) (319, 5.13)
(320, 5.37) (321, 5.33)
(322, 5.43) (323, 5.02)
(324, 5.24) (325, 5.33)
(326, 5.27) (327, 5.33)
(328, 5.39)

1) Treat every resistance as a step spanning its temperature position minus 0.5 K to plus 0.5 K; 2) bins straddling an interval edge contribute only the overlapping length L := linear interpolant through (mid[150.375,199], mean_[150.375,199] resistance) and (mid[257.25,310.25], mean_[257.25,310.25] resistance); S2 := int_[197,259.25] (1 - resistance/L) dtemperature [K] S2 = -2.2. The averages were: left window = 5.84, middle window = 5.83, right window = 5.41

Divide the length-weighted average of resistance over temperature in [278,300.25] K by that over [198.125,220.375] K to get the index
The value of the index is 0.91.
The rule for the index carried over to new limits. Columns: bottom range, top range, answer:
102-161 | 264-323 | 0.90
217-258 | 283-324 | 0.92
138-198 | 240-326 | 0.93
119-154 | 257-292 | 0.92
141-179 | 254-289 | 0.94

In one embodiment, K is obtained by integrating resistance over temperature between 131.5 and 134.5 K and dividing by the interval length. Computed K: 5.99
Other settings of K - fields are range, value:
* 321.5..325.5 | 5.25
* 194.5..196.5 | 5.86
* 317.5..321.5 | 5.26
